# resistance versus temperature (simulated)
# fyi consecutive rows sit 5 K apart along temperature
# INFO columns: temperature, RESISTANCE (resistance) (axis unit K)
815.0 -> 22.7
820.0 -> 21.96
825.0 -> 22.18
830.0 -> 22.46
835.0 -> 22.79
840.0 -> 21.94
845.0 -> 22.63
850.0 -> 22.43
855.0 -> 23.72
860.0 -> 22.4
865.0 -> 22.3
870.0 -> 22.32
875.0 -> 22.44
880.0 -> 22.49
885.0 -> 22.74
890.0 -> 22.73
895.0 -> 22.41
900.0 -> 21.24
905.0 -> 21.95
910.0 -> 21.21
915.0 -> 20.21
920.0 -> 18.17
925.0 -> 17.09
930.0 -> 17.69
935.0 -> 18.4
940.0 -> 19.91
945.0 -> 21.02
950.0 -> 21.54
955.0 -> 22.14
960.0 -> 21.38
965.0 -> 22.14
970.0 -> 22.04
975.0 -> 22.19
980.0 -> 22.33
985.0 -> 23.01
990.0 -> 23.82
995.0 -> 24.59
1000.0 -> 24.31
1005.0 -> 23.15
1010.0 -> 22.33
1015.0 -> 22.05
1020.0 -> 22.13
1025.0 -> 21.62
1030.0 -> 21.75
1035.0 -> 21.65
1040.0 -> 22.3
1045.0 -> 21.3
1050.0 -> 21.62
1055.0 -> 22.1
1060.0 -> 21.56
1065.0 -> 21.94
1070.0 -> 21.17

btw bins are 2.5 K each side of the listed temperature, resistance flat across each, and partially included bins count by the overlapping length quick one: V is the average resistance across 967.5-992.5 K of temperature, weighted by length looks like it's 22.7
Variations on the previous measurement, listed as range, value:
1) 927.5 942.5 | 18.7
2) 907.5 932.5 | 18.9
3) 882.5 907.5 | 22.2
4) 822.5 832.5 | 22.3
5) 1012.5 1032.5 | 21.9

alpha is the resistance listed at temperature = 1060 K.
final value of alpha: 21.56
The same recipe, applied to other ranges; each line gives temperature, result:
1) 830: 22.46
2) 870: 22.32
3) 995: 24.59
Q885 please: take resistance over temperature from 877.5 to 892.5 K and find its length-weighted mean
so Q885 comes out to 22.7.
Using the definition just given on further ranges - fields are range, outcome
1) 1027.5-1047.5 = 21.8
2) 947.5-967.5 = 21.8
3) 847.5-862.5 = 22.9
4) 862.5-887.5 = 22.5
